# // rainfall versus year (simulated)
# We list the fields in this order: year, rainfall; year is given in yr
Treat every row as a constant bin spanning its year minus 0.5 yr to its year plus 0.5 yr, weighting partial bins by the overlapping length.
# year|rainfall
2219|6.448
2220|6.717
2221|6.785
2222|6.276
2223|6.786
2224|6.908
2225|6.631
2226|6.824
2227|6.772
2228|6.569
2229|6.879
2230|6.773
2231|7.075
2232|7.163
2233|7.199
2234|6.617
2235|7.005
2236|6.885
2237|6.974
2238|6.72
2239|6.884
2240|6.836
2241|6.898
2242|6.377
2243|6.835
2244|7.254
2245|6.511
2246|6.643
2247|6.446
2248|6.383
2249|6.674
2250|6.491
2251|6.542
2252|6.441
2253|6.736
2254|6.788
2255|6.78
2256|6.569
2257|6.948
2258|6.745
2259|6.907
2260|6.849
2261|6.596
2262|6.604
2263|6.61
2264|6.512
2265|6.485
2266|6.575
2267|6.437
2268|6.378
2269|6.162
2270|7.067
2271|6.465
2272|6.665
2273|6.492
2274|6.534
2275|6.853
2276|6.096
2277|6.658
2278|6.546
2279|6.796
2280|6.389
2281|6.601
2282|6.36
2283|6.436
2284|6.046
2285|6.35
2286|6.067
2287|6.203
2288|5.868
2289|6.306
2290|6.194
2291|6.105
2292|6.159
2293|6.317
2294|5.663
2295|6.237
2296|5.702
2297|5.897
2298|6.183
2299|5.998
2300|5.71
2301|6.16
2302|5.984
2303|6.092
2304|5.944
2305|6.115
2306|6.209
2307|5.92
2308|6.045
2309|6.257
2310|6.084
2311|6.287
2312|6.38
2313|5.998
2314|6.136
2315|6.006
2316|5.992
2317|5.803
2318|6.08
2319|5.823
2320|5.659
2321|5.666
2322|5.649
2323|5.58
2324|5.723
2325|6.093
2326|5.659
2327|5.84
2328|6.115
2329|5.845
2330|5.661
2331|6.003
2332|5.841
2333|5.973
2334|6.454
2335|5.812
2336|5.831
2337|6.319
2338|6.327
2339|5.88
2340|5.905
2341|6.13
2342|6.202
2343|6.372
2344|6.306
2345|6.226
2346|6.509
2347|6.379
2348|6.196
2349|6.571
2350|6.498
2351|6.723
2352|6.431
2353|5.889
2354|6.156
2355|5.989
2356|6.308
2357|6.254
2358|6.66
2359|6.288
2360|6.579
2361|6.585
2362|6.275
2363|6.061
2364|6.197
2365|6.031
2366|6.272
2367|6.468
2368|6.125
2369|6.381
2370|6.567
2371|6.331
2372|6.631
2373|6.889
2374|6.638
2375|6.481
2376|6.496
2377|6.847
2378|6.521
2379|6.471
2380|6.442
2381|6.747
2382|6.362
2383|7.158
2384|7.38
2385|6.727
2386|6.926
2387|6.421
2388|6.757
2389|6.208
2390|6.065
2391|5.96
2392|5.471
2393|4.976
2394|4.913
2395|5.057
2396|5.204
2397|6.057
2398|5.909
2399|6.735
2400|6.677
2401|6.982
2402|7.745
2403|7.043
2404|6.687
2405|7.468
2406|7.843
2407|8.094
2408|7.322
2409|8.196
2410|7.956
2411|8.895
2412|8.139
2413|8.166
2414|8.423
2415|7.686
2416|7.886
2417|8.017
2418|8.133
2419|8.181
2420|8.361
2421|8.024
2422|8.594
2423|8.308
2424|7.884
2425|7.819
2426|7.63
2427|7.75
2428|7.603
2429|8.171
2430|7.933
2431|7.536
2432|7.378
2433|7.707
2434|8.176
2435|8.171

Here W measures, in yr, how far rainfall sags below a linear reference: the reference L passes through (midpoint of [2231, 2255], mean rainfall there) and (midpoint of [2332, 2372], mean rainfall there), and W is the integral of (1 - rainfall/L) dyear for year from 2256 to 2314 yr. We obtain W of 2.22 yr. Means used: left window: 6.76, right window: 6.27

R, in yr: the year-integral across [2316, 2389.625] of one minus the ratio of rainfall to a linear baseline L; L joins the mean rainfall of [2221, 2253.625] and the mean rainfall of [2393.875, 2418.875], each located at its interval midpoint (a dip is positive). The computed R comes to 8.9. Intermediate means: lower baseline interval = 6.75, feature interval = 6.27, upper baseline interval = 7.3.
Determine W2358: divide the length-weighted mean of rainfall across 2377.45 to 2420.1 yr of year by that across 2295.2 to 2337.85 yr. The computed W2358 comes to 1.2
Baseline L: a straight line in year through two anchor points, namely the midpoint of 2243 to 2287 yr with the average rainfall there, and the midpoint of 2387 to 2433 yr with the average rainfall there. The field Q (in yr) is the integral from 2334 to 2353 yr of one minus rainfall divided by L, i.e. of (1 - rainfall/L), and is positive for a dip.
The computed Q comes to 1.9 yr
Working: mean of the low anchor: 6.57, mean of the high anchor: 7.28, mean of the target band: 6.25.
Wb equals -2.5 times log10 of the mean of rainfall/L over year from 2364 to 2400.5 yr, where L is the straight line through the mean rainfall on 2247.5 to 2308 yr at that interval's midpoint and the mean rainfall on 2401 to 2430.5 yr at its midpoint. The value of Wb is 0.19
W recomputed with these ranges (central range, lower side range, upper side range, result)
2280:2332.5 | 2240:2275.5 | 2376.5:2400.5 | 3.8 yr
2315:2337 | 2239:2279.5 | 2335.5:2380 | 1.9 yr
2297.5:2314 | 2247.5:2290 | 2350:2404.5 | 1.0 yr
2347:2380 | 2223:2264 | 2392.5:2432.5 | 3.8 yr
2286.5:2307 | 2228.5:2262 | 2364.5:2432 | 2.4 yr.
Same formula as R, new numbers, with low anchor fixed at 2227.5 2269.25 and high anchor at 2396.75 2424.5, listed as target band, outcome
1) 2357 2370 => 1.9 yr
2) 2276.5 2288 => 0.9 yr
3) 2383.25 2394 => 1.9 yr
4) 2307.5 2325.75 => 3.0 yr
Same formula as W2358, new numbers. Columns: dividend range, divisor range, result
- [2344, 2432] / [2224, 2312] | 1.06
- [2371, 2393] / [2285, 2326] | 1.08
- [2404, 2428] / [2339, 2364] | 1.27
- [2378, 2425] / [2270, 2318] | 1.14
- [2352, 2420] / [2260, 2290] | 1.05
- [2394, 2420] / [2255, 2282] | 1.11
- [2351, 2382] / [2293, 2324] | 1.07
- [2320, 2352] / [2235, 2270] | 0.91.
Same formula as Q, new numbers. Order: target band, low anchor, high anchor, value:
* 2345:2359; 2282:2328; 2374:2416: 0.2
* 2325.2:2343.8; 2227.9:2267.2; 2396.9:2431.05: 3.2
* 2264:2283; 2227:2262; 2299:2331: -0.3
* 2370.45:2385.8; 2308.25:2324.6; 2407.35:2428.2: 1.2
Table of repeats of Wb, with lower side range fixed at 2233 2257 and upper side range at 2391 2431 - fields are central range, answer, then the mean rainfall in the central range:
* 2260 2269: 0.05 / 6.52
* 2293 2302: 0.16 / 5.97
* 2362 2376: 0.13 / 6.39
